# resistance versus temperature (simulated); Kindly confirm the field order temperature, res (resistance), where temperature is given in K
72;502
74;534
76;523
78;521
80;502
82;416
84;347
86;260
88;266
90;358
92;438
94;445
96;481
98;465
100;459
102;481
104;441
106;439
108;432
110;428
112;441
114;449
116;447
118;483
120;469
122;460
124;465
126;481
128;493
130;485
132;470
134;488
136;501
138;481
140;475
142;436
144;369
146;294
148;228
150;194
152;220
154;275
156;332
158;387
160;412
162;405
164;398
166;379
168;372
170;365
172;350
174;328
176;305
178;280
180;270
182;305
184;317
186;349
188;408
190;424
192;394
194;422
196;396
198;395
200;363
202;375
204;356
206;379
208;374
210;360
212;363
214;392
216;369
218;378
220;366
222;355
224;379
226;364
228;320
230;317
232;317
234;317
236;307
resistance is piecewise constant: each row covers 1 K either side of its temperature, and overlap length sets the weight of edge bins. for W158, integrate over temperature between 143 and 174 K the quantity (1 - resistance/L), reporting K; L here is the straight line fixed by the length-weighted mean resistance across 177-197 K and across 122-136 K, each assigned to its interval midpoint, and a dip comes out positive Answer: 6.2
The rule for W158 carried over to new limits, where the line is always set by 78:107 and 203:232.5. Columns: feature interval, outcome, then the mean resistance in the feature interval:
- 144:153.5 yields 3.43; 250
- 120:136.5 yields -3.20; 479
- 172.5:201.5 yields 1.51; 354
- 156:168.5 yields -0.08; 388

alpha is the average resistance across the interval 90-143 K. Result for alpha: 461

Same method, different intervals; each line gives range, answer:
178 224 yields 367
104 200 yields 392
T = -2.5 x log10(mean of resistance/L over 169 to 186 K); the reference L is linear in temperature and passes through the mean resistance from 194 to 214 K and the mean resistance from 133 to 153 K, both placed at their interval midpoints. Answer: 0.18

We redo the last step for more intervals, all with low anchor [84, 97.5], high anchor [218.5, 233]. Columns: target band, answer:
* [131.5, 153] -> -0.031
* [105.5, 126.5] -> -0.220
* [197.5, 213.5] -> -0.059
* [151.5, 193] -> 0.031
